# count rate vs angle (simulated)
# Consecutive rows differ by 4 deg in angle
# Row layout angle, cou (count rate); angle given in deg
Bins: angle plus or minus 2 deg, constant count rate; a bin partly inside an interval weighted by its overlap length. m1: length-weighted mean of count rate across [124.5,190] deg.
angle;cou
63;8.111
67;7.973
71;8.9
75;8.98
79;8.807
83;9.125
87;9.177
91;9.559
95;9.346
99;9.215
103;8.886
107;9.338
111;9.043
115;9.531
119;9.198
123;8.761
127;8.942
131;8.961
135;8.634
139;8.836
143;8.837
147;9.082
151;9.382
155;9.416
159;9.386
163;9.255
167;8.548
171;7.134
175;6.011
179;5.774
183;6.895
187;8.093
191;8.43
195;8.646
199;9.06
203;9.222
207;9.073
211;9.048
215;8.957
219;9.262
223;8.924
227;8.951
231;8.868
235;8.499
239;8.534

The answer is 8.33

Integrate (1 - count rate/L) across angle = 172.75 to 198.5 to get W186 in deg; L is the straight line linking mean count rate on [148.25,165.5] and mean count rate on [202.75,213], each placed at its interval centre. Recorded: 5.0 deg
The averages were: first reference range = 9.32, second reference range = 9.1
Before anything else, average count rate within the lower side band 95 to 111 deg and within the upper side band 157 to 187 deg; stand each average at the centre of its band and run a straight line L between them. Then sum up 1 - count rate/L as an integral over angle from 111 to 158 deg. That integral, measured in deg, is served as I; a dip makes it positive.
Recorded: -3.5 deg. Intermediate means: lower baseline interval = 9.16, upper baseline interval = 7.61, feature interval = 9.06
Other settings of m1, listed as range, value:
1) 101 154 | 9.04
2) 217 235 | 8.95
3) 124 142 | 8.84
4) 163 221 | 8.19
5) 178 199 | 7.8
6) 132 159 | 9.05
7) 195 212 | 9.05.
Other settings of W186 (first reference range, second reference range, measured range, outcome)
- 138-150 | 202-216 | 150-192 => 4.8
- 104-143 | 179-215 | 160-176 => 1.3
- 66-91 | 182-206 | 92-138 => -1.6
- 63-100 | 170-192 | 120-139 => -2.0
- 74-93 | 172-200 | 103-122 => -1.2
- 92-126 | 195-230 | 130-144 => 0.5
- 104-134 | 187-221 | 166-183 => 4.2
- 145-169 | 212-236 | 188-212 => 0.4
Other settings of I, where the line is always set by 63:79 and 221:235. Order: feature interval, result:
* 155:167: -0.6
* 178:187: 2.0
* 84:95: -0.9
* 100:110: -0.6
